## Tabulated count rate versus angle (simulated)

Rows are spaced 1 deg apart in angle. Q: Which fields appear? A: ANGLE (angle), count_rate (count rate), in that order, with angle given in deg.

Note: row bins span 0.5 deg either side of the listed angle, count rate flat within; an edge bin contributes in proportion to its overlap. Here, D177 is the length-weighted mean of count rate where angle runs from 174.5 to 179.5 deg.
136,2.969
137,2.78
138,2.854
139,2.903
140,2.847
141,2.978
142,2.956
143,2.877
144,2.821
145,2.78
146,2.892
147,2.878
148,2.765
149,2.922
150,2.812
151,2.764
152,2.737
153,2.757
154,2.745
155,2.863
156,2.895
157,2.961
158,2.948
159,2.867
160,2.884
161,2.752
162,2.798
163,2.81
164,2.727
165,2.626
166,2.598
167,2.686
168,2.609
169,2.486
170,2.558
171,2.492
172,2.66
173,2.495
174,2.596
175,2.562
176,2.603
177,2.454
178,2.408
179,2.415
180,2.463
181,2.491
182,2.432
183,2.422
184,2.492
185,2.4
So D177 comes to 2.49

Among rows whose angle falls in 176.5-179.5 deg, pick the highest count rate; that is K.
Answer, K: 2.454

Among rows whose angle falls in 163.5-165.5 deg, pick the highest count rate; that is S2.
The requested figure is 2.727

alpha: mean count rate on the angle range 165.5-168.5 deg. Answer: 2.63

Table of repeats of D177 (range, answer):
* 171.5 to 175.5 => 2.58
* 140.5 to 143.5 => 2.94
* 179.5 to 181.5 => 2.48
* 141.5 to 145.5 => 2.86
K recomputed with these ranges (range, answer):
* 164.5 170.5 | 2.686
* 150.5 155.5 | 2.863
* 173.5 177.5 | 2.603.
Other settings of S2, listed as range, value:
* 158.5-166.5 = 2.884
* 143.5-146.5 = 2.892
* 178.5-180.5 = 2.463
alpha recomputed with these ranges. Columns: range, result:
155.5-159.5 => 2.92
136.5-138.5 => 2.82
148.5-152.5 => 2.81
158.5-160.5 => 2.88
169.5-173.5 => 2.55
